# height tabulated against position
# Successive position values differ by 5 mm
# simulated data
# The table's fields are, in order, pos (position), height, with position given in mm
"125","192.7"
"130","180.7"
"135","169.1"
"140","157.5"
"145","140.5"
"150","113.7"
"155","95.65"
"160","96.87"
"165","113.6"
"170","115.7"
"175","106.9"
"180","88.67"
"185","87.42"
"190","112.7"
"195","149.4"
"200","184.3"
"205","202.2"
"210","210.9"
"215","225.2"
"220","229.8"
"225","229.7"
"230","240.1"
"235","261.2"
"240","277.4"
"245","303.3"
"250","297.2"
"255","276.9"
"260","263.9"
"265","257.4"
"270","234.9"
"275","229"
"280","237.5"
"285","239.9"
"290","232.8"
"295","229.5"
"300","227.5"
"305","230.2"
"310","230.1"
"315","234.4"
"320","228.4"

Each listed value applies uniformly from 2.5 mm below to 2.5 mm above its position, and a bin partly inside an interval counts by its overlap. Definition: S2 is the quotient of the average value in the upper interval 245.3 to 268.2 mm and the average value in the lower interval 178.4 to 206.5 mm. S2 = 2.02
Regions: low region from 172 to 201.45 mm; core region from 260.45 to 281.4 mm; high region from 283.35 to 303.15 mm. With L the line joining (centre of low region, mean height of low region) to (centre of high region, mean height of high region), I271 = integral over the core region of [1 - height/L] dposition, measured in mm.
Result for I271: -3.5 mm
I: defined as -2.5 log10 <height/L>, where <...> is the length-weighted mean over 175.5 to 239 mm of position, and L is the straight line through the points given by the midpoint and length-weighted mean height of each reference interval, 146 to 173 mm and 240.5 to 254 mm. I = 0.17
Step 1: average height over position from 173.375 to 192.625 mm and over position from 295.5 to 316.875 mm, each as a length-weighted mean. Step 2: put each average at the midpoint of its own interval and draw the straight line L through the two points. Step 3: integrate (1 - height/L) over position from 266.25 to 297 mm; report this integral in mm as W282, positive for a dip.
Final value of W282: -4.7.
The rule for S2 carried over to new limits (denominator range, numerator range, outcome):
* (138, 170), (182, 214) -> 1.35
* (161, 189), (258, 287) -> 2.37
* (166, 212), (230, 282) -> 1.90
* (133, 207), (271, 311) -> 1.81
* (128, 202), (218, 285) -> 2.02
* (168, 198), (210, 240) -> 2.14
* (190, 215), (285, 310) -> 1.26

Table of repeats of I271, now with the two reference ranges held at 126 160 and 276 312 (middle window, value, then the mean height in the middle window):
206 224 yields -3.5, 221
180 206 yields 5.2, 138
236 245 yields -3.7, 282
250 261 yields -3.6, 277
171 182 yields 4.1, 101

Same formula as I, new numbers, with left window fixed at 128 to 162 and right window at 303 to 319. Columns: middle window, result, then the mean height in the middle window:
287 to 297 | -0.05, 232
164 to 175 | 0.31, 113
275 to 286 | -0.11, 236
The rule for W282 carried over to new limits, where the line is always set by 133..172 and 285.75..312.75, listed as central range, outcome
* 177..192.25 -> 5.34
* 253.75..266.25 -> -3.93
